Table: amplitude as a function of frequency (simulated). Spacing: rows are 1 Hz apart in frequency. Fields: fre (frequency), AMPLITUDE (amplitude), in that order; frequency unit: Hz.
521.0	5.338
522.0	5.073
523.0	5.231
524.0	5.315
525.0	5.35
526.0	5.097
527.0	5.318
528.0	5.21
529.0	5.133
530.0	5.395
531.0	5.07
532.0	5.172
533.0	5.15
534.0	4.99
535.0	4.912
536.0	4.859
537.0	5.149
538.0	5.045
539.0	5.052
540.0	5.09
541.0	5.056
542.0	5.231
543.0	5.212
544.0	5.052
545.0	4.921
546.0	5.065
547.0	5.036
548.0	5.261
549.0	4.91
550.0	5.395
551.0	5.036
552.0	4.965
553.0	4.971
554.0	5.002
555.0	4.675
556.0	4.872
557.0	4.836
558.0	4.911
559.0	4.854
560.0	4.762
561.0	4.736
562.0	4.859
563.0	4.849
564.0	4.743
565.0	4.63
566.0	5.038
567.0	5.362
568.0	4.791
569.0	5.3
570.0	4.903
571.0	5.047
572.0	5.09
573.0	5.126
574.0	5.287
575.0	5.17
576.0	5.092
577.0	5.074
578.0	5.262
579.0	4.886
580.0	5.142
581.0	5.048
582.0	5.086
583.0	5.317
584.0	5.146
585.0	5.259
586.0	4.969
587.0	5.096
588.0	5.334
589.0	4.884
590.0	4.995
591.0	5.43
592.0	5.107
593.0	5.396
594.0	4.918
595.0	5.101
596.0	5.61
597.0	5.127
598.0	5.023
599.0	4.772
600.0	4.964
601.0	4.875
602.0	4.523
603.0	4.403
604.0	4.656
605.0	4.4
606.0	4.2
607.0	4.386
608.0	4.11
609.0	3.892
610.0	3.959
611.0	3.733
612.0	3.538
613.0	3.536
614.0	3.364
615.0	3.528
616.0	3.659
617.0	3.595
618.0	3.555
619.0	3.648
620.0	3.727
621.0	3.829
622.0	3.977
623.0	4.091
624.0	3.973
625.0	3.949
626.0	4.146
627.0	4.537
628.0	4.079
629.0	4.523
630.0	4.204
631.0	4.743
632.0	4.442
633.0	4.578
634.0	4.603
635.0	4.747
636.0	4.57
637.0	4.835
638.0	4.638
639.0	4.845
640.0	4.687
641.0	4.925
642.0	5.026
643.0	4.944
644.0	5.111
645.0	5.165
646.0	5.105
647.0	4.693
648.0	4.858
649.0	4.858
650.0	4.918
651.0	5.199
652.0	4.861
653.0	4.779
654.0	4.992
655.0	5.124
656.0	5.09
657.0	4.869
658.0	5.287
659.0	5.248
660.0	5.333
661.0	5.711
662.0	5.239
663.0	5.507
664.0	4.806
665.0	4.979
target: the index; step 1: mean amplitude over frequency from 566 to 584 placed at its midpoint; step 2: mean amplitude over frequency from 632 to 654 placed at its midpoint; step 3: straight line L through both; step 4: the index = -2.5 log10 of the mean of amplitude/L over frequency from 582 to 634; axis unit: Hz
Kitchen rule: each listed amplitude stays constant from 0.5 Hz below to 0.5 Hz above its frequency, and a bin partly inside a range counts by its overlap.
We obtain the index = 0.12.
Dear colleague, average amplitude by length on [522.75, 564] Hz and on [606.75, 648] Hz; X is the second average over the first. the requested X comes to 0.85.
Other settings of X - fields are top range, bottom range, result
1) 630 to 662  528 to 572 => 0.98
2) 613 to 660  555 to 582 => 0.91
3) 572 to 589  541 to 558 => 1.02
